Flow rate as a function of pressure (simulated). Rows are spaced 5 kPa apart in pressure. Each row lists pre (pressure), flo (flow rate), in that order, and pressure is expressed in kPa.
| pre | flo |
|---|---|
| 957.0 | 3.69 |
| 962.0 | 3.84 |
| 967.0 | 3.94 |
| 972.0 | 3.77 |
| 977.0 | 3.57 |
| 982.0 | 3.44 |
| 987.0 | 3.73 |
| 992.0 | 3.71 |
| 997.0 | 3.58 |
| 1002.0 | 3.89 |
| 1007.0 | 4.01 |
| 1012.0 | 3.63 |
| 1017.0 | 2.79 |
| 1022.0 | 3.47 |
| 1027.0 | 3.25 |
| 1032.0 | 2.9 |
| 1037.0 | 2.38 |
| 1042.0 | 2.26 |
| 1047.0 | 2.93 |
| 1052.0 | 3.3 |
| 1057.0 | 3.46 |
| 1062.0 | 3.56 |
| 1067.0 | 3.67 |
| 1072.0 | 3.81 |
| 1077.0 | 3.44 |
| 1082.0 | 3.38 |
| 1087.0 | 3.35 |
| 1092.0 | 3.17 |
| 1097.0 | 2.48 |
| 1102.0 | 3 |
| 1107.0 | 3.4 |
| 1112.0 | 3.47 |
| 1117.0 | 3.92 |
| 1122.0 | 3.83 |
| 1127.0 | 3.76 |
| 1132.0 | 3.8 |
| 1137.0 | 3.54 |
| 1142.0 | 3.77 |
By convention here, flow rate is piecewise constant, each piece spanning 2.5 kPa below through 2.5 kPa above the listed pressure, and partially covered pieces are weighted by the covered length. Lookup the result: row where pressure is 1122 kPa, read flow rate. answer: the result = 3.83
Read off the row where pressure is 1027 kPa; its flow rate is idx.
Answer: 3.25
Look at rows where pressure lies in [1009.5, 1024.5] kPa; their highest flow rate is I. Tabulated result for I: 3.63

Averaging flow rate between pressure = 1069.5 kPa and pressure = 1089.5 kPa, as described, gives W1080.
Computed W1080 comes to 3.49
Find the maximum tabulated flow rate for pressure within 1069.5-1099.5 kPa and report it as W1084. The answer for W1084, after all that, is 3.81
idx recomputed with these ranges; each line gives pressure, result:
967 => 3.94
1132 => 3.8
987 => 3.73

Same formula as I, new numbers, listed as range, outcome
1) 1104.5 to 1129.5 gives 3.92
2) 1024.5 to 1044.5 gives 3.25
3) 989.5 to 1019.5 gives 4.01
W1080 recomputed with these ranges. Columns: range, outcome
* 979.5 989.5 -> 3.58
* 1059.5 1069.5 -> 3.62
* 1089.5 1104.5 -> 2.88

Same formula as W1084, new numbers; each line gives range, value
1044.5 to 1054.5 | 3.3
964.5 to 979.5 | 3.94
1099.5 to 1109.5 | 3.4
